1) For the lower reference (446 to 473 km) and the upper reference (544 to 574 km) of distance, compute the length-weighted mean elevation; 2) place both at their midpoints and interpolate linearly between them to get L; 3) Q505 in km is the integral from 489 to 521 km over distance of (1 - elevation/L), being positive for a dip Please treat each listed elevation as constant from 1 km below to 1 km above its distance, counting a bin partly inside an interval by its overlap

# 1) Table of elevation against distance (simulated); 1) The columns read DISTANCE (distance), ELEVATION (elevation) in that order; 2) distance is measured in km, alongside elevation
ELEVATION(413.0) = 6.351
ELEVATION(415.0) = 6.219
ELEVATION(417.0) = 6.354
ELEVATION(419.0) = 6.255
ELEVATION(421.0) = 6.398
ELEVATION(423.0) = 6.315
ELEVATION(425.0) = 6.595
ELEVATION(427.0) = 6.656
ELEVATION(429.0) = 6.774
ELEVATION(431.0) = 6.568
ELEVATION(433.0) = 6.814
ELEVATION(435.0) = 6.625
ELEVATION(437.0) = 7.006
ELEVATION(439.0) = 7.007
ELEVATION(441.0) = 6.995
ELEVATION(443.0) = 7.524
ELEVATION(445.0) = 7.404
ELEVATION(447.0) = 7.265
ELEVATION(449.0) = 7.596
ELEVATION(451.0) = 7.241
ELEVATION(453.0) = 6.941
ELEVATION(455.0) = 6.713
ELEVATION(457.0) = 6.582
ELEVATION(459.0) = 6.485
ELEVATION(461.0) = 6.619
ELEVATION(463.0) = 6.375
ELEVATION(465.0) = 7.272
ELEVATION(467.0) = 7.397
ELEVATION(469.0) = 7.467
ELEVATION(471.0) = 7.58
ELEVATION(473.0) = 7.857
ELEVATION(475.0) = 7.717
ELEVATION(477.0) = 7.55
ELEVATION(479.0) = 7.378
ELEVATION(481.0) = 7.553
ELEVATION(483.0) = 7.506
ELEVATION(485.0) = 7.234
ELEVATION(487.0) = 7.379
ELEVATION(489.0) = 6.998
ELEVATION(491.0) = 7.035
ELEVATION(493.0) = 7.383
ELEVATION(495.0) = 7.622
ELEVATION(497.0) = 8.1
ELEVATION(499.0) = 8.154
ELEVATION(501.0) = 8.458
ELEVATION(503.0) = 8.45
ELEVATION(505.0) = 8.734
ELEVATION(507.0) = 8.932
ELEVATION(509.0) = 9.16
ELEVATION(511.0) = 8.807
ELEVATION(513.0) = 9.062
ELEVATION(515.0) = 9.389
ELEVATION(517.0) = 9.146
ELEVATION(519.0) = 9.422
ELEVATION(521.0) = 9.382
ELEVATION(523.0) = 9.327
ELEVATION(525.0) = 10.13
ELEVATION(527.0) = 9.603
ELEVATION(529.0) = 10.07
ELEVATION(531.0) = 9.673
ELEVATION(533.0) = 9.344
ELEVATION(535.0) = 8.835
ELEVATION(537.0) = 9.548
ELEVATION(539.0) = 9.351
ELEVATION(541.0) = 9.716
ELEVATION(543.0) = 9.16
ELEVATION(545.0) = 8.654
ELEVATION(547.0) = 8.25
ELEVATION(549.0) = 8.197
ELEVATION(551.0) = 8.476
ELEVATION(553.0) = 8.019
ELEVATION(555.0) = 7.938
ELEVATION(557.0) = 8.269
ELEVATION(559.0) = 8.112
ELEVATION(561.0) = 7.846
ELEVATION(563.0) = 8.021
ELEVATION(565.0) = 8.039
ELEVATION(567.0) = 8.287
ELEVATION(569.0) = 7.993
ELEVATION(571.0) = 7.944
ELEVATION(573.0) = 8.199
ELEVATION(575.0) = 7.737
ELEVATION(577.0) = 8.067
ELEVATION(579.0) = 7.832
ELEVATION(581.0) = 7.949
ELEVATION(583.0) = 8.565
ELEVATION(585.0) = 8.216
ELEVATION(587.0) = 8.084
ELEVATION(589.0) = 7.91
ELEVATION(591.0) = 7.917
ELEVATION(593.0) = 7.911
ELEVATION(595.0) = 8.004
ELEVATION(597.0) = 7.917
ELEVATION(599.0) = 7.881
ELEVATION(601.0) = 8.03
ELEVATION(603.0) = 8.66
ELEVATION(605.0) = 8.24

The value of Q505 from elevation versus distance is -3.94 km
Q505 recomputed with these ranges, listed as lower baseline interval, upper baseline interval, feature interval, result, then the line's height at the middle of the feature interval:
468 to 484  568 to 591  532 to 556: -2.8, 7.88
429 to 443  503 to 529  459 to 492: 3.1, 8.05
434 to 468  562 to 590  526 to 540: -3.3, 7.7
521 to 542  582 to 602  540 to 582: 2.8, 8.82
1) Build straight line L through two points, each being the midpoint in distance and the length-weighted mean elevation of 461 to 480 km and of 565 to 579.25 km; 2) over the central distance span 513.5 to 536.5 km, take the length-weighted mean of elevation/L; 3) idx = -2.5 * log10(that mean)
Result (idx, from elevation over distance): -0.22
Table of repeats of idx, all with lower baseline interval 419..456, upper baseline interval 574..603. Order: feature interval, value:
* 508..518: -0.22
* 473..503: -0.05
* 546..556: -0.06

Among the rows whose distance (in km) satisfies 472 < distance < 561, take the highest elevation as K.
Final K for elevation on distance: 10.13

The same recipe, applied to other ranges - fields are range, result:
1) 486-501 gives 8.458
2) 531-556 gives 9.716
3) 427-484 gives 7.857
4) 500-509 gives 9.16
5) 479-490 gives 7.553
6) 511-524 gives 9.422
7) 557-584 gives 8.565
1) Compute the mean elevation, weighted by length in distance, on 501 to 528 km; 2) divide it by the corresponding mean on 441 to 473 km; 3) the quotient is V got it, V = 1.29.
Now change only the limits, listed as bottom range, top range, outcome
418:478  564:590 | 1.15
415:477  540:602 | 1.18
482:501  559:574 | 1.07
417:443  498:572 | 1.32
